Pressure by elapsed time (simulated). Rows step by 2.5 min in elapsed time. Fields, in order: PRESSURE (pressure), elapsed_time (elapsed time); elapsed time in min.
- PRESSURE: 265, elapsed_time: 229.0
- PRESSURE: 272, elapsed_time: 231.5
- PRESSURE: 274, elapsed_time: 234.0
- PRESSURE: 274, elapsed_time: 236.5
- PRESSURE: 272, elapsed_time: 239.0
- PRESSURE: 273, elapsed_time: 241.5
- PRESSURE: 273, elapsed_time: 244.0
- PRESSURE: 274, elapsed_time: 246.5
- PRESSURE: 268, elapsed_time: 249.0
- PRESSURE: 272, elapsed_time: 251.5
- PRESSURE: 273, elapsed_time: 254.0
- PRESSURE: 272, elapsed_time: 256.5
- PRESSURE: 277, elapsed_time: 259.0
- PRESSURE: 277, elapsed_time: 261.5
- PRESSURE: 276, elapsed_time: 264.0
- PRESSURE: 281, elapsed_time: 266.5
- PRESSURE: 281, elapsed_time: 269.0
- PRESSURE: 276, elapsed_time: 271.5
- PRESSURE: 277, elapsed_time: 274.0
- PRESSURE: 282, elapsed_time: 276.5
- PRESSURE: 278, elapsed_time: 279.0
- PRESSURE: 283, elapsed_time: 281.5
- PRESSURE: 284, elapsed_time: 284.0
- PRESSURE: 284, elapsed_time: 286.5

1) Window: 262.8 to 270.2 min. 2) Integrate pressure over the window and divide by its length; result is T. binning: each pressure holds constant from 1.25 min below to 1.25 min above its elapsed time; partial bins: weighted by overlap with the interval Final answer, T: 279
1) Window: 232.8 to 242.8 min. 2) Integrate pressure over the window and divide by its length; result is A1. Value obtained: 273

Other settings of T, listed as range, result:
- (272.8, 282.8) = 280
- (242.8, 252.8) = 272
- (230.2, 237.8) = 273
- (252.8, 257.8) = 273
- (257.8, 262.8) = 277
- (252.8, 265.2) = 275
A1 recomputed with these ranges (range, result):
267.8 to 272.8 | 278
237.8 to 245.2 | 273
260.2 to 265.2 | 277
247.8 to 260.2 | 272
